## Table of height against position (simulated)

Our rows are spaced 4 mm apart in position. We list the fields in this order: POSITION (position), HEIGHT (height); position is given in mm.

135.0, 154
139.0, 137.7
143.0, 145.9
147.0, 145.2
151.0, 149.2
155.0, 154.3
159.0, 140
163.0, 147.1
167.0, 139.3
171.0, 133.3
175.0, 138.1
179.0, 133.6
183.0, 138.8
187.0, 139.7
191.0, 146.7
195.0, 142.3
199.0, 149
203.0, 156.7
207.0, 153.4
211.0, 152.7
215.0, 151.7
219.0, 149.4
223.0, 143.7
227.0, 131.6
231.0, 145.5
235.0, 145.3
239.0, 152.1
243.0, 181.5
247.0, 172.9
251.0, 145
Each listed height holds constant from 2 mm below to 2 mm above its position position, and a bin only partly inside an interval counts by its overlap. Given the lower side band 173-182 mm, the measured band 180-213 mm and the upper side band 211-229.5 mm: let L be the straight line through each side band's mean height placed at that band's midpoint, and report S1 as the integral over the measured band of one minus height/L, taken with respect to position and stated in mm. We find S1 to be -1.61 mm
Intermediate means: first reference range 136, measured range 147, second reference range 145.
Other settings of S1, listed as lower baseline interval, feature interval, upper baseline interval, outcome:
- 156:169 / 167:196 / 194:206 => 1.6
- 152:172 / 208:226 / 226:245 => 0.2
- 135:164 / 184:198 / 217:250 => 0.6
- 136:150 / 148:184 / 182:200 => 0.5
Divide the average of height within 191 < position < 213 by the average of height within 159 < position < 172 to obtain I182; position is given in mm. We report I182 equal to 1.1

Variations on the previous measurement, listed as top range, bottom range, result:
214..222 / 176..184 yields 1.10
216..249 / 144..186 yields 1.08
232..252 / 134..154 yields 1.09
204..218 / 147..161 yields 1.04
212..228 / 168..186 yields 1.07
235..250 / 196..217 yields 1.08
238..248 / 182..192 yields 1.20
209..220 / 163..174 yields 1.09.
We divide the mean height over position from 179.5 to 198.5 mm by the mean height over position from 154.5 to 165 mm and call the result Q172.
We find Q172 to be 1.0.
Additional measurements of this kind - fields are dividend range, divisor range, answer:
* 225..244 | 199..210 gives 0.97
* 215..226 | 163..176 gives 1.06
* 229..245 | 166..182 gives 1.15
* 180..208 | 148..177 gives 1.02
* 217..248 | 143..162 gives 1.03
